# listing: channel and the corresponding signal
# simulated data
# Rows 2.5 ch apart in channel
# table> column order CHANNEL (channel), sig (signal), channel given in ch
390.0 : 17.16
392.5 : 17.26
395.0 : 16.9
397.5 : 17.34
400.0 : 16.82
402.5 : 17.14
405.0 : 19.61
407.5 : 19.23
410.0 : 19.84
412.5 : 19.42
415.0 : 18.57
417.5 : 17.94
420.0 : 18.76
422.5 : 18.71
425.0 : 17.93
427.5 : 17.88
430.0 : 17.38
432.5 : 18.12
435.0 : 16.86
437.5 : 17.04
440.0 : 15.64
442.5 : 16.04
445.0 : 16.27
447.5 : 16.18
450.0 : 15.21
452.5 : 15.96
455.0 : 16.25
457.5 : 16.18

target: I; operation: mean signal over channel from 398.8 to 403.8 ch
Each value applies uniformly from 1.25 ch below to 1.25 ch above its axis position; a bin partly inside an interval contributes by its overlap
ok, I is 17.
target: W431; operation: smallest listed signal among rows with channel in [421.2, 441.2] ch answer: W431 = 15.64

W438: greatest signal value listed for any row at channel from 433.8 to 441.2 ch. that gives 17.04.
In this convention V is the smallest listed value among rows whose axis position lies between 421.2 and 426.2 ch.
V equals 17.93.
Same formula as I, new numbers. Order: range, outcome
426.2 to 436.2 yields 17.6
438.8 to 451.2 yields 15.9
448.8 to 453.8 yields 15.6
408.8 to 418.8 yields 18.9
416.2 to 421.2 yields 18.3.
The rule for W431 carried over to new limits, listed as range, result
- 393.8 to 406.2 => 16.82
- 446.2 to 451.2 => 15.21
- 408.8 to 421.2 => 17.94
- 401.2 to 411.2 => 17.14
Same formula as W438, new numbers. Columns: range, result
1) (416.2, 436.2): 18.76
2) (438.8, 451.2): 16.27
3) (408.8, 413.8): 19.84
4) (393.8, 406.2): 19.61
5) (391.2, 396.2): 17.26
